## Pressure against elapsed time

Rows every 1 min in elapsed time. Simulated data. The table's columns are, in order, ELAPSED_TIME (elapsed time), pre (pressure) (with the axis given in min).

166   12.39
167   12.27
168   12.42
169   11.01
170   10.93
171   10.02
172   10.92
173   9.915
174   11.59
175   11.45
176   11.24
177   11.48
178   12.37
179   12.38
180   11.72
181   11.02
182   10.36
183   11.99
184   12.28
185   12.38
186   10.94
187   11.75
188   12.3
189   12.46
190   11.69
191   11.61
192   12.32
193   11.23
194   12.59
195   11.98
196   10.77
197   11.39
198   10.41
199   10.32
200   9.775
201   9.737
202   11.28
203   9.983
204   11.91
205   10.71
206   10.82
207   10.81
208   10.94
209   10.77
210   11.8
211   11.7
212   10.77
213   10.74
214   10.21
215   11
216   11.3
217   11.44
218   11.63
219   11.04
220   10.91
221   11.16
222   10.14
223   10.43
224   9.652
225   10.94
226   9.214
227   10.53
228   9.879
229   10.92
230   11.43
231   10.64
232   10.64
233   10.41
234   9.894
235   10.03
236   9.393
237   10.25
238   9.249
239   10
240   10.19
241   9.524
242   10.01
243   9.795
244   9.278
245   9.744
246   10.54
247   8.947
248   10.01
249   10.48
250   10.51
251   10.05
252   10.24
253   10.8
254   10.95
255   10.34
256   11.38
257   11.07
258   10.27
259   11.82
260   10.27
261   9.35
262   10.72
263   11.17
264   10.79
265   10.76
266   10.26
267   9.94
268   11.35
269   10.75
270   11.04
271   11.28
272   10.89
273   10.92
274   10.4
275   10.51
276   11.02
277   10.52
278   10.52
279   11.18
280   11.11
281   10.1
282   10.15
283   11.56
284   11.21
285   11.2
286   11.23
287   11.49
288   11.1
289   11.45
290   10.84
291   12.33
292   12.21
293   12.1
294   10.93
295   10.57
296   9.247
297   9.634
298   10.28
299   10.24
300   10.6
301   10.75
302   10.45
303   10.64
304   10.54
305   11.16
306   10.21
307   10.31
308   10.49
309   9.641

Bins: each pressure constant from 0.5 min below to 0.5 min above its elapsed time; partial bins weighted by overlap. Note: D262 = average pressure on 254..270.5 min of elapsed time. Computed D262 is 10.7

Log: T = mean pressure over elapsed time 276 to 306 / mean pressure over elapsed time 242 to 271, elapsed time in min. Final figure 1.0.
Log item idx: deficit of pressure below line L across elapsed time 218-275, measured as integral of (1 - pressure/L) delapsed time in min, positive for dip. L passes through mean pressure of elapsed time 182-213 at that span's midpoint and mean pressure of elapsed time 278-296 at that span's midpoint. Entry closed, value 4.0 min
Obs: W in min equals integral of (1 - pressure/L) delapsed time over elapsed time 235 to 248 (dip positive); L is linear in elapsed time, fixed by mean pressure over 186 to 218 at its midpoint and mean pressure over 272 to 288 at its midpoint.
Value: 1.49 min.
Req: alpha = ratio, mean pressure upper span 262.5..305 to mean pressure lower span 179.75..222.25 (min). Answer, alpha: 1.0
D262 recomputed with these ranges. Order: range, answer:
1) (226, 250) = 10.1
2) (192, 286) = 10.6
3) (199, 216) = 10.8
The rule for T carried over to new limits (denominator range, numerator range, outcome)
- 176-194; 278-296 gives 0.95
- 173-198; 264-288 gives 0.93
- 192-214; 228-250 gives 0.92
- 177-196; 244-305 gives 0.91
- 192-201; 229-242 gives 0.92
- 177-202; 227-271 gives 0.90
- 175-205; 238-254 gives 0.88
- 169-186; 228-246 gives 0.89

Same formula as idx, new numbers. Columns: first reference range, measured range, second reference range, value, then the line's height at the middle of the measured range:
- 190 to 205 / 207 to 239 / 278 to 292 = 1.5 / 11.1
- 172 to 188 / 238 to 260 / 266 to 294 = 1.8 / 11.2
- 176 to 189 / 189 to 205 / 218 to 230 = 0.2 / 11.3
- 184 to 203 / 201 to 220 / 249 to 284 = 0.4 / 11.2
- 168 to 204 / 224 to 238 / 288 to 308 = 1.1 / 11.1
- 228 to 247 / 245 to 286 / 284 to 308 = -0.8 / 10.4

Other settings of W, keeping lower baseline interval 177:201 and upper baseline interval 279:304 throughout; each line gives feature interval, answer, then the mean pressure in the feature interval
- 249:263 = 0.6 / 10.6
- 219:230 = 0.8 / 10.5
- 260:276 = 0.5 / 10.7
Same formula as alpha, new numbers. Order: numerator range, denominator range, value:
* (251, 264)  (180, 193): 0.91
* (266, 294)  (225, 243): 1.09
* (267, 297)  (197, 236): 1.03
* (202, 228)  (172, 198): 0.93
